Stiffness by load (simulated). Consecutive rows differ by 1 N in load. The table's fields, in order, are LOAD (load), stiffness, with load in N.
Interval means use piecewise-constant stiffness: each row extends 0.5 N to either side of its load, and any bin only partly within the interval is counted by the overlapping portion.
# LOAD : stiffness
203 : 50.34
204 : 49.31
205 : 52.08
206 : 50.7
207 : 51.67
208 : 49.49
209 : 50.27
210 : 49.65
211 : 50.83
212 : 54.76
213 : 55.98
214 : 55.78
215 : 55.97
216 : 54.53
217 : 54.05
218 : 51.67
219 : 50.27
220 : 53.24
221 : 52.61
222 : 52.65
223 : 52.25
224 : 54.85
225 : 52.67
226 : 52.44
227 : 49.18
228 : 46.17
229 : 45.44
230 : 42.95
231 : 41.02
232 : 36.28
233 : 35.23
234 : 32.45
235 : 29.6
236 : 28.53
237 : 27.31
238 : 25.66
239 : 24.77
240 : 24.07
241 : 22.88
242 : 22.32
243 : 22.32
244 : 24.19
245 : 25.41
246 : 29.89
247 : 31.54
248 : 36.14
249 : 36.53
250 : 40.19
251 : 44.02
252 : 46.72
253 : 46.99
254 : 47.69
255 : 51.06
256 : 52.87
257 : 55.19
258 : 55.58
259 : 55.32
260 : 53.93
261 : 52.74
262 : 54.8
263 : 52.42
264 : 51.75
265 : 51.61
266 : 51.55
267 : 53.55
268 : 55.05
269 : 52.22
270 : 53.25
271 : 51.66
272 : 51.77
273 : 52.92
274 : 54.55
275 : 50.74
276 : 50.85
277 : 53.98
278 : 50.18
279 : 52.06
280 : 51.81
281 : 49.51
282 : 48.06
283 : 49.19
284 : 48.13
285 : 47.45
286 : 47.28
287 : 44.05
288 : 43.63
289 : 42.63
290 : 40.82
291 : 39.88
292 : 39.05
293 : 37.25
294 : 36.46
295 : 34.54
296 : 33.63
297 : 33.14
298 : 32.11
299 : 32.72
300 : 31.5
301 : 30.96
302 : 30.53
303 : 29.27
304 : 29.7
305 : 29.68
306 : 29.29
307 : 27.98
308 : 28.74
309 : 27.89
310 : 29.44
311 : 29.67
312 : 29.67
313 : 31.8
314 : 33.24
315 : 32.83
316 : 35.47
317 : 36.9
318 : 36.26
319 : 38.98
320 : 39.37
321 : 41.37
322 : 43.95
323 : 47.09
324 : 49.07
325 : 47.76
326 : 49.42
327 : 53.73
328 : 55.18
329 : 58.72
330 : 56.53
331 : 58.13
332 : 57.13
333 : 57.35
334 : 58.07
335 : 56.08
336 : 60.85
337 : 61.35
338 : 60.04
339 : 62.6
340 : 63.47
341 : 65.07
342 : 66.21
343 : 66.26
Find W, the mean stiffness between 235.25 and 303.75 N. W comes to 42.3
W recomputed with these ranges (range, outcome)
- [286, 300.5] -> 37.6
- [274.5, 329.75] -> 40.2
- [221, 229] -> 51.2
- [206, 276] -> 45.5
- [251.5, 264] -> 52.1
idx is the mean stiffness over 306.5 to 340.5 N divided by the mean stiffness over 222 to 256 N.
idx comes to 1.2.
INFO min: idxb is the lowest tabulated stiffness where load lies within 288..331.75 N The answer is 27.89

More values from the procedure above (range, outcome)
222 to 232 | 36.28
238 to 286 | 22.32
